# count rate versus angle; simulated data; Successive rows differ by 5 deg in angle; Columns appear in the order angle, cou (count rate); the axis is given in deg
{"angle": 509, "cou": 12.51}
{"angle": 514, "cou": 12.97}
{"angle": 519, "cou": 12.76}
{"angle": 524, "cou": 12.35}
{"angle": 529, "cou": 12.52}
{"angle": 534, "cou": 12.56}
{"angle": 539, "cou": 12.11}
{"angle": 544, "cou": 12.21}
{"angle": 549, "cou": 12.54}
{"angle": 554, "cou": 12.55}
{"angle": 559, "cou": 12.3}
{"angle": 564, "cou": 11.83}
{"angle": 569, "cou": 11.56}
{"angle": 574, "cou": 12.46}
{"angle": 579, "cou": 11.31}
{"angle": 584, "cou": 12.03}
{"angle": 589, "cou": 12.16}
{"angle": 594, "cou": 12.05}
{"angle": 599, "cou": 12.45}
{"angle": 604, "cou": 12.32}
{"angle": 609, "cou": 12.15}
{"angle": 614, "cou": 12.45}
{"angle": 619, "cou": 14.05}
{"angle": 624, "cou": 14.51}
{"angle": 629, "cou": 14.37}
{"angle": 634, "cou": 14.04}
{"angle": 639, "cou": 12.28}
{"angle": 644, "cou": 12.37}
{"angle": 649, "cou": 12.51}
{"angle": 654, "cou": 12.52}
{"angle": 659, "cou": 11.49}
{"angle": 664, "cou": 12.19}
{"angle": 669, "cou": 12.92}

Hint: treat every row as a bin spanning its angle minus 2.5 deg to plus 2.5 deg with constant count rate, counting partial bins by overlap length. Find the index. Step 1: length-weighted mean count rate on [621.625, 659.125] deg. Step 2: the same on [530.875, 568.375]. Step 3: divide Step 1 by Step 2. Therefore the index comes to 1.07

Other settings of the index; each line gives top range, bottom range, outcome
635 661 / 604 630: 0.93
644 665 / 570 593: 1.02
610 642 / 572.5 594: 1.13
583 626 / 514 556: 1.02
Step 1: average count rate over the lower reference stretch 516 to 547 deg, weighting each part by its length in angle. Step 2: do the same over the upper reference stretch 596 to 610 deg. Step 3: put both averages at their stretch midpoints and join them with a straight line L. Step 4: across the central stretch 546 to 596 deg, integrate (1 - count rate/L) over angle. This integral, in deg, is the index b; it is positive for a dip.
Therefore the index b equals 1.2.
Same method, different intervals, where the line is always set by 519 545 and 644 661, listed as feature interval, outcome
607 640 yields -3.3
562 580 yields 0.7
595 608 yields 0.0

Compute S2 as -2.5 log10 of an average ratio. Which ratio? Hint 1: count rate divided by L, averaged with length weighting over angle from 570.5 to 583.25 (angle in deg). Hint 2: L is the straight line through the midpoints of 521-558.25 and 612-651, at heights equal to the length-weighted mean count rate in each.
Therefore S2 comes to 0.08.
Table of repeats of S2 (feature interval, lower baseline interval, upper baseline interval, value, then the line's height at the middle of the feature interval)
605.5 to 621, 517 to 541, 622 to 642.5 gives 0.06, 13.5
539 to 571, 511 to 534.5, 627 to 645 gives 0.06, 12.8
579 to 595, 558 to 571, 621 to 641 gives 0.05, 12.5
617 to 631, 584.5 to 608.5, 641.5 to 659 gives -0.17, 12.3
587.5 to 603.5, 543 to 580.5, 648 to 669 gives -0.01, 12.2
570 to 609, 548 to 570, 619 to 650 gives 0.05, 12.7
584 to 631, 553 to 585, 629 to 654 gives -0.03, 12.5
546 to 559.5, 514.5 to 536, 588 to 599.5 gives 0.00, 12.4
